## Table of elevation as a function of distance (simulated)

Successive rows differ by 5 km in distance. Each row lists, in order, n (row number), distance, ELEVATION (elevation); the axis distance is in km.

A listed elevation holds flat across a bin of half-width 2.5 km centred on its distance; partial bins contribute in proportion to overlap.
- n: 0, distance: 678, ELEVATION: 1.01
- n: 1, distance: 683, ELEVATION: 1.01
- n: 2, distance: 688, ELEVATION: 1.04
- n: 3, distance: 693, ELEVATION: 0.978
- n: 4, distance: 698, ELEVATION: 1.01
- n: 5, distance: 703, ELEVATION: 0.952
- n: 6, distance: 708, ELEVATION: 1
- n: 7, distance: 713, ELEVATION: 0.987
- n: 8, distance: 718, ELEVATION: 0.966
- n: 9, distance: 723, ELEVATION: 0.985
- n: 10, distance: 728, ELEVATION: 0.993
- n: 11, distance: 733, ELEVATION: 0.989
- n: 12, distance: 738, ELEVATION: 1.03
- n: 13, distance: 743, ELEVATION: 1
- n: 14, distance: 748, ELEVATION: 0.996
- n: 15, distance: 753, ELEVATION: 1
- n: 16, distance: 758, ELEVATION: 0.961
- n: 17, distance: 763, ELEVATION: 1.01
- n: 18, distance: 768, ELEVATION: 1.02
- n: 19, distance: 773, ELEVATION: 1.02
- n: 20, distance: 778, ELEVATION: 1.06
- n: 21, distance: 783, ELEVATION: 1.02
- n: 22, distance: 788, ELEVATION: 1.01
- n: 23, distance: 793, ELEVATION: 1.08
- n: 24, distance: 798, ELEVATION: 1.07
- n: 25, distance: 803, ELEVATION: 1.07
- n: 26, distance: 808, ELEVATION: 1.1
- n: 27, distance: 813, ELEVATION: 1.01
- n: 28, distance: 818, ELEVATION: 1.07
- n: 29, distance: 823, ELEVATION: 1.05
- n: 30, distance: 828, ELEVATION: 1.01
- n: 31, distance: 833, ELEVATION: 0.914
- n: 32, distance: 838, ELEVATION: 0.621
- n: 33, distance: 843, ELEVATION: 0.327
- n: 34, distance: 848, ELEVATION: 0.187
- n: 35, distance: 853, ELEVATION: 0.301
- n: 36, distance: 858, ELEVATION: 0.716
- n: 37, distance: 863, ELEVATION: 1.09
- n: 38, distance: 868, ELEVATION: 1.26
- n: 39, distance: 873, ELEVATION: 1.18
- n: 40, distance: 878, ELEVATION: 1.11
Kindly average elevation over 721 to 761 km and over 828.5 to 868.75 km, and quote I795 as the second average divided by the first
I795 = 0.67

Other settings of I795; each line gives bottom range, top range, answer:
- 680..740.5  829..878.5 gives 0.77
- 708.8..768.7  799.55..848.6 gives 0.87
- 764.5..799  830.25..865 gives 0.57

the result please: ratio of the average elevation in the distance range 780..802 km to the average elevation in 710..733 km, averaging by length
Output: 1.06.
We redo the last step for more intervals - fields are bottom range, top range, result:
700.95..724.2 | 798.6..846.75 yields 0.92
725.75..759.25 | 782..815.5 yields 1.06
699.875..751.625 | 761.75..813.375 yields 1.06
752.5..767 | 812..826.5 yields 1.05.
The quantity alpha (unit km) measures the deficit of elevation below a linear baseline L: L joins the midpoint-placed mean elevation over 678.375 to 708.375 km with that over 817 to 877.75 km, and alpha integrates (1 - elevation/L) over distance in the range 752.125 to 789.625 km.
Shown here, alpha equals -4.4 km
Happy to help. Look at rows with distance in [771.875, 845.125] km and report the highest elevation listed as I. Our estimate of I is 1.1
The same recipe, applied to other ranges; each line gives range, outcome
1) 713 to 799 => 1.08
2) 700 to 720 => 1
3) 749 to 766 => 1.01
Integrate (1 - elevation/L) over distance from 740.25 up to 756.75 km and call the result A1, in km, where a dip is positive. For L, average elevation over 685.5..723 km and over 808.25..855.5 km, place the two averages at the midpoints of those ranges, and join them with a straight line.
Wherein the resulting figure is -1.71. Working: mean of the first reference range 0.99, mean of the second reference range 0.739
